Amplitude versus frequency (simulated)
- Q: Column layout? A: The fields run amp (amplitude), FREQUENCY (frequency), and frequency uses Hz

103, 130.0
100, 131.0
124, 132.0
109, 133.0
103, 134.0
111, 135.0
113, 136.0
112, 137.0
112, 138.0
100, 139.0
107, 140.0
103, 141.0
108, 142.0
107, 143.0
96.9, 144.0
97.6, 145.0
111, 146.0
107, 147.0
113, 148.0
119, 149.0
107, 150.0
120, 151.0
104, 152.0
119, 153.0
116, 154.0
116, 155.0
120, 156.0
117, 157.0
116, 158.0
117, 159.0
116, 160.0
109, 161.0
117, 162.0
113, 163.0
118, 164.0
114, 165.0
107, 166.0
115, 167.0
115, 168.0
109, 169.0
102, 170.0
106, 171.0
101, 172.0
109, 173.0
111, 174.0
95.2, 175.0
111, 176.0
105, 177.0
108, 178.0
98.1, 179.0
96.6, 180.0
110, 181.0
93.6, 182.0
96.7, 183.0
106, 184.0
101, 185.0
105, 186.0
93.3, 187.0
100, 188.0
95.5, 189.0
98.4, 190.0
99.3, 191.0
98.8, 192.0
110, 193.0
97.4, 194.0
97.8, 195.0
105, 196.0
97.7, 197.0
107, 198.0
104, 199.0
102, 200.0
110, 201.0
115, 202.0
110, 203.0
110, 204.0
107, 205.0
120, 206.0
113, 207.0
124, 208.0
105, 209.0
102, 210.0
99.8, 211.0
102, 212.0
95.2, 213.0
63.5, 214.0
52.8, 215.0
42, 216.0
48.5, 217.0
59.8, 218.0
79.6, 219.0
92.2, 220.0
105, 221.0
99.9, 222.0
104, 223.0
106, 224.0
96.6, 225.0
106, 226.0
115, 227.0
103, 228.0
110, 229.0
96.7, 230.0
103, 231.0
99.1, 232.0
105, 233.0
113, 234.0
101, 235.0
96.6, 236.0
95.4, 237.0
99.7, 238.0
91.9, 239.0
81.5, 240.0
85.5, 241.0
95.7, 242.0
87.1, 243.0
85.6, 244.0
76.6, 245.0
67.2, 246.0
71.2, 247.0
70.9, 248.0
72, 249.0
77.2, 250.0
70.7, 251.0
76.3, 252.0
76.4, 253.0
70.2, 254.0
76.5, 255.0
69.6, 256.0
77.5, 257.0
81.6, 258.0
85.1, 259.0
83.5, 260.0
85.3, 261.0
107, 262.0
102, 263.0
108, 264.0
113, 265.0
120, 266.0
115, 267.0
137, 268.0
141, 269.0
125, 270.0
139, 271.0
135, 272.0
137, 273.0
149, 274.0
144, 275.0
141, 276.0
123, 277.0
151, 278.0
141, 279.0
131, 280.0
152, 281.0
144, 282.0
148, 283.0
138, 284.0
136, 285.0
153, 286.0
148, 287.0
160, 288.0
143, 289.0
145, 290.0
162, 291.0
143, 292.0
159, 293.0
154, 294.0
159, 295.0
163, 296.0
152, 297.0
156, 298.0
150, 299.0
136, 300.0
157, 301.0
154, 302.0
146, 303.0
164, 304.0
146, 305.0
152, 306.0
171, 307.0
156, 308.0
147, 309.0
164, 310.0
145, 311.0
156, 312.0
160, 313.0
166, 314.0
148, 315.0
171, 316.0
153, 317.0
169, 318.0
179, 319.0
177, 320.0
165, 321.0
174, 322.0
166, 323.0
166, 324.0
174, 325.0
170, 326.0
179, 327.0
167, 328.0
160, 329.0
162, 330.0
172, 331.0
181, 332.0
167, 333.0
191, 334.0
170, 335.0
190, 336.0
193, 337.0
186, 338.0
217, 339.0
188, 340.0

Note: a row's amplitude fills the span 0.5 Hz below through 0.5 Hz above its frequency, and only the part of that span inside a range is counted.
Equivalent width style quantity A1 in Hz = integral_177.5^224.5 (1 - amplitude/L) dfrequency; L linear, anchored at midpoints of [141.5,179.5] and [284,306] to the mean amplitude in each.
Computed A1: 9.5 Hz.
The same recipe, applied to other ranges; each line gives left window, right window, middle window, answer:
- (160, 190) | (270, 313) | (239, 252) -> 5.2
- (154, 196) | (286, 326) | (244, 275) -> 9.4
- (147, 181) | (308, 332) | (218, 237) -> 4.6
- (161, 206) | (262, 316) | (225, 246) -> 4.7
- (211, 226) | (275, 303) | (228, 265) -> 6.7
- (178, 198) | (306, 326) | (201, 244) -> 7.6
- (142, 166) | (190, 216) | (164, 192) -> 0.7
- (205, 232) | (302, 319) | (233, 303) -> 6.9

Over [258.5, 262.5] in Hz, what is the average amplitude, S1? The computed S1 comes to 90.2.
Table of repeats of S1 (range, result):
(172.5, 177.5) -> 106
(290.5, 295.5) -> 155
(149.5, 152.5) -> 110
